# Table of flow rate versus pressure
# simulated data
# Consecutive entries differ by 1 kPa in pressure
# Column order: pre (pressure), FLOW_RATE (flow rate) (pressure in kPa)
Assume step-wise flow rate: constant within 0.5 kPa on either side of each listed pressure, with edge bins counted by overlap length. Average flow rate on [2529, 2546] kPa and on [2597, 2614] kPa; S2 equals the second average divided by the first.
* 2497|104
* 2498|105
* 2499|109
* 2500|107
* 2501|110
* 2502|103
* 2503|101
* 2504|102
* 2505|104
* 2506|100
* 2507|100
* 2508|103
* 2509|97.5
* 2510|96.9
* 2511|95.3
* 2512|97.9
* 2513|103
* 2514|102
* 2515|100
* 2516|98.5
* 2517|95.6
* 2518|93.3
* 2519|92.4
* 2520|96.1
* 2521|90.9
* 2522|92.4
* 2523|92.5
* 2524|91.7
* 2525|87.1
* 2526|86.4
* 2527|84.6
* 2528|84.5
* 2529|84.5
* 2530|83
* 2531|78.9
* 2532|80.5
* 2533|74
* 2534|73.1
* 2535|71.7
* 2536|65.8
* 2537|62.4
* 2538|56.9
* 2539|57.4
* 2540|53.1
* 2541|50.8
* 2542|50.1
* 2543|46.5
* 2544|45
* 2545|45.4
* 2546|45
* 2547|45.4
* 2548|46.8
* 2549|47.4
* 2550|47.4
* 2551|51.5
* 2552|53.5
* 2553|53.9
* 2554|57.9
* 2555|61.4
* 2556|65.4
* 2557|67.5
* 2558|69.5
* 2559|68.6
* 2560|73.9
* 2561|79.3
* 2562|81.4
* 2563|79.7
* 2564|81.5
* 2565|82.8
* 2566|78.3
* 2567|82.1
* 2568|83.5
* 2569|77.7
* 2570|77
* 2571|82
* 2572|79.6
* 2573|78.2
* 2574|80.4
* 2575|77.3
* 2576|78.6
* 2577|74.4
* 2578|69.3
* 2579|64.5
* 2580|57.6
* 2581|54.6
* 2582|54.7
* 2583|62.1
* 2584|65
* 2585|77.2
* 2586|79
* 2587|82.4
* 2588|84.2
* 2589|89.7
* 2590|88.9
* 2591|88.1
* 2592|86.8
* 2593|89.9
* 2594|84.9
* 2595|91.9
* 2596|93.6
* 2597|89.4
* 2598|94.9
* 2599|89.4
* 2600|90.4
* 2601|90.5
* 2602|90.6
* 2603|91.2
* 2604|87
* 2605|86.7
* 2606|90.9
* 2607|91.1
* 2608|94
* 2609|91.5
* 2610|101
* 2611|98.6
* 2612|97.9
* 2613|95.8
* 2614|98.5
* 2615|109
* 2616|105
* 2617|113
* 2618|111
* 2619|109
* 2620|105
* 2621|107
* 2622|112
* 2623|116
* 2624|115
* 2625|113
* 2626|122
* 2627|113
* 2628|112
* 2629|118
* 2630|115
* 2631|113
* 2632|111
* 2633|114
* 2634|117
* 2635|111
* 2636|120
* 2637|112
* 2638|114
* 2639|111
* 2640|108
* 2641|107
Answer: 1.49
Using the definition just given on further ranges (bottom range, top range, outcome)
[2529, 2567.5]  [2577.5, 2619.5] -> 1.37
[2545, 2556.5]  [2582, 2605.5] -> 1.64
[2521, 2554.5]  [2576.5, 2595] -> 1.16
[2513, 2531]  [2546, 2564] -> 0.68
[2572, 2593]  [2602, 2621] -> 1.31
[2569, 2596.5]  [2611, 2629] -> 1.41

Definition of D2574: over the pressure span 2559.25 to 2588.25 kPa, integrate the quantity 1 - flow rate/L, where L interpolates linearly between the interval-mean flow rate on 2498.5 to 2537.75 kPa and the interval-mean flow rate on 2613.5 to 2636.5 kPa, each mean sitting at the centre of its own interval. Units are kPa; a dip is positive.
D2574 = 7.7 kPa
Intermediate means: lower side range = 91.9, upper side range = 112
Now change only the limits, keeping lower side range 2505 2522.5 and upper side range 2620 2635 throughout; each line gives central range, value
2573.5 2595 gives 6.3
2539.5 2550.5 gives 5.9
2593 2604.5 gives 2.0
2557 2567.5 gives 2.7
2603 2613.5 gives 1.7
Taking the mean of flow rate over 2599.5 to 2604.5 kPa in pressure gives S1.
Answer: 89.9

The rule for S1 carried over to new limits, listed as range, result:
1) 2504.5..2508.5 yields 102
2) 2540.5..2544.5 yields 48.1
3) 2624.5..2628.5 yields 115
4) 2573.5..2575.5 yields 78.8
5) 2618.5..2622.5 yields 108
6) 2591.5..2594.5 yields 87.2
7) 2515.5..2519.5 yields 94.9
